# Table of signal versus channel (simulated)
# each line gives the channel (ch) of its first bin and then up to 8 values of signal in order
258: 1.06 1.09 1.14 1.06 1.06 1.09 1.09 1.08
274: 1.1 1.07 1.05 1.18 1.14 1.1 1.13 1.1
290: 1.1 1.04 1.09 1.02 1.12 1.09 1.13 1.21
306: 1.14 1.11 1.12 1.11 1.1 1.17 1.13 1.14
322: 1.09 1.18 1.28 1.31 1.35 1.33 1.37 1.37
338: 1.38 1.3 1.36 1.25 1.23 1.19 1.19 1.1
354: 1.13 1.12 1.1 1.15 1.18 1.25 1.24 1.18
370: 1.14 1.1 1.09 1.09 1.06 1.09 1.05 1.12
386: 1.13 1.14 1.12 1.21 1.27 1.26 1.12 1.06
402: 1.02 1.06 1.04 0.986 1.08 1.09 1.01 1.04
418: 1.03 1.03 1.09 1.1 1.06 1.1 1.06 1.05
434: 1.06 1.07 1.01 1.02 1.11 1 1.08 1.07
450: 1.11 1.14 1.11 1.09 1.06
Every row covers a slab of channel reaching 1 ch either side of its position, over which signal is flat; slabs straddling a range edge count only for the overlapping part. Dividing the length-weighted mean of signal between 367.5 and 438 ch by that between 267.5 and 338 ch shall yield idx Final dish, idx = 0.95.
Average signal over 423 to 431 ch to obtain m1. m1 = 1.08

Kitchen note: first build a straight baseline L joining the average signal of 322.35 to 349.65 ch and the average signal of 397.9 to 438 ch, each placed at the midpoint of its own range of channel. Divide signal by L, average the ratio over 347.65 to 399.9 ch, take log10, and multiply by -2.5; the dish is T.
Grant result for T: 0.034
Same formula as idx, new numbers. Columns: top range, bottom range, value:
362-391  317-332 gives 0.93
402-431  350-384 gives 0.93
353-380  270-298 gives 1.04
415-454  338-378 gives 0.90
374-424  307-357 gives 0.90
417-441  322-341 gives 0.81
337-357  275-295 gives 1.11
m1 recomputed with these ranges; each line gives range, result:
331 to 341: 1.35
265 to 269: 1.08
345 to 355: 1.17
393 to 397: 1.27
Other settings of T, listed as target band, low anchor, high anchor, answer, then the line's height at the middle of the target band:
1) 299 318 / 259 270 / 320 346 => 0.079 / 1.22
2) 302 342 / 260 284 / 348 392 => -0.098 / 1.12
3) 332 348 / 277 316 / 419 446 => -0.199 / 1.09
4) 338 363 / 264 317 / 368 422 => -0.095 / 1.1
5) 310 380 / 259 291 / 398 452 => -0.111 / 1.08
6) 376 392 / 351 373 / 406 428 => 0.006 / 1.11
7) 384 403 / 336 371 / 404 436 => -0.028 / 1.12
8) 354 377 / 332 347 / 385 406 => 0.079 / 1.24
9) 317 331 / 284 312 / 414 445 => -0.108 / 1.1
